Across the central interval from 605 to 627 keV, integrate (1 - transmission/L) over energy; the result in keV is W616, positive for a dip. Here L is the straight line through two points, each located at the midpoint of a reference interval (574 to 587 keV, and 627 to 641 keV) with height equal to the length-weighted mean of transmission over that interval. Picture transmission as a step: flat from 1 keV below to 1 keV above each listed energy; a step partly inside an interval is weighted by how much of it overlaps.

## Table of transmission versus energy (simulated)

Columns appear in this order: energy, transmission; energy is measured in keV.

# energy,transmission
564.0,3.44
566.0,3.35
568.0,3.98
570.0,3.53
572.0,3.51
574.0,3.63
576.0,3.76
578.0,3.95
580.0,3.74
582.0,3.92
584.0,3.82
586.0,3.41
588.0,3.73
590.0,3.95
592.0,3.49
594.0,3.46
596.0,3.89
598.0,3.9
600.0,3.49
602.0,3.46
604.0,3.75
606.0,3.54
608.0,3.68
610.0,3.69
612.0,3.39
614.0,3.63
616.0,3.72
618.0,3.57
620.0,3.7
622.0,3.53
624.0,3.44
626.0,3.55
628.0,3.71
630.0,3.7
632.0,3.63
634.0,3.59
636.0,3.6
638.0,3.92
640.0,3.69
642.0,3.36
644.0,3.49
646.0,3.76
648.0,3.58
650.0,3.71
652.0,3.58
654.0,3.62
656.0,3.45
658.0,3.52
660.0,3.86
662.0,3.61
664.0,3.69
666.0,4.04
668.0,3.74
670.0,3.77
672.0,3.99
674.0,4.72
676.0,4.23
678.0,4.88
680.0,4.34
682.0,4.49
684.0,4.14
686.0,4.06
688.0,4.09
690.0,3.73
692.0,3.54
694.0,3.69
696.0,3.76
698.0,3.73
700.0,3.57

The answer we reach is 0.76 keV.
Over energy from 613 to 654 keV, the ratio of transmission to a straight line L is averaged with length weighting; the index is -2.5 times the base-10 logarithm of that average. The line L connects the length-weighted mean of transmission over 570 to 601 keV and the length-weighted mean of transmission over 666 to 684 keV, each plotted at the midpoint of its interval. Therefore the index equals 0.11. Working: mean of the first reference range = 3.7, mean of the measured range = 3.62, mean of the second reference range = 4.25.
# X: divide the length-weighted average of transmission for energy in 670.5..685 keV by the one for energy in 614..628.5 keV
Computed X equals 1.22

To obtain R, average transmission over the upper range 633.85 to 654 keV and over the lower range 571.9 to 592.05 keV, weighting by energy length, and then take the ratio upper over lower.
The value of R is 0.97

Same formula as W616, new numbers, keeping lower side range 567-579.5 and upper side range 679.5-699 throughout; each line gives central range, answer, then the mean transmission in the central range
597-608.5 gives 0.5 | 3.63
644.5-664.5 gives 1.3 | 3.63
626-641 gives 0.6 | 3.68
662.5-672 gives 0.2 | 3.82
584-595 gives 0.4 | 3.63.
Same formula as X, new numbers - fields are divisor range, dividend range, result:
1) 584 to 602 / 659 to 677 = 1.08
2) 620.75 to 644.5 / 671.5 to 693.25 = 1.17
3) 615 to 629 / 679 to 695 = 1.11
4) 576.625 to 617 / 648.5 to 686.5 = 1.08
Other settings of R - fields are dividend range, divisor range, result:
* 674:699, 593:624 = 1.13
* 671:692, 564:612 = 1.15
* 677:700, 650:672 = 1.09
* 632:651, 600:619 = 1.01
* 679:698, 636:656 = 1.10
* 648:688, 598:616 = 1.10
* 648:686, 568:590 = 1.06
